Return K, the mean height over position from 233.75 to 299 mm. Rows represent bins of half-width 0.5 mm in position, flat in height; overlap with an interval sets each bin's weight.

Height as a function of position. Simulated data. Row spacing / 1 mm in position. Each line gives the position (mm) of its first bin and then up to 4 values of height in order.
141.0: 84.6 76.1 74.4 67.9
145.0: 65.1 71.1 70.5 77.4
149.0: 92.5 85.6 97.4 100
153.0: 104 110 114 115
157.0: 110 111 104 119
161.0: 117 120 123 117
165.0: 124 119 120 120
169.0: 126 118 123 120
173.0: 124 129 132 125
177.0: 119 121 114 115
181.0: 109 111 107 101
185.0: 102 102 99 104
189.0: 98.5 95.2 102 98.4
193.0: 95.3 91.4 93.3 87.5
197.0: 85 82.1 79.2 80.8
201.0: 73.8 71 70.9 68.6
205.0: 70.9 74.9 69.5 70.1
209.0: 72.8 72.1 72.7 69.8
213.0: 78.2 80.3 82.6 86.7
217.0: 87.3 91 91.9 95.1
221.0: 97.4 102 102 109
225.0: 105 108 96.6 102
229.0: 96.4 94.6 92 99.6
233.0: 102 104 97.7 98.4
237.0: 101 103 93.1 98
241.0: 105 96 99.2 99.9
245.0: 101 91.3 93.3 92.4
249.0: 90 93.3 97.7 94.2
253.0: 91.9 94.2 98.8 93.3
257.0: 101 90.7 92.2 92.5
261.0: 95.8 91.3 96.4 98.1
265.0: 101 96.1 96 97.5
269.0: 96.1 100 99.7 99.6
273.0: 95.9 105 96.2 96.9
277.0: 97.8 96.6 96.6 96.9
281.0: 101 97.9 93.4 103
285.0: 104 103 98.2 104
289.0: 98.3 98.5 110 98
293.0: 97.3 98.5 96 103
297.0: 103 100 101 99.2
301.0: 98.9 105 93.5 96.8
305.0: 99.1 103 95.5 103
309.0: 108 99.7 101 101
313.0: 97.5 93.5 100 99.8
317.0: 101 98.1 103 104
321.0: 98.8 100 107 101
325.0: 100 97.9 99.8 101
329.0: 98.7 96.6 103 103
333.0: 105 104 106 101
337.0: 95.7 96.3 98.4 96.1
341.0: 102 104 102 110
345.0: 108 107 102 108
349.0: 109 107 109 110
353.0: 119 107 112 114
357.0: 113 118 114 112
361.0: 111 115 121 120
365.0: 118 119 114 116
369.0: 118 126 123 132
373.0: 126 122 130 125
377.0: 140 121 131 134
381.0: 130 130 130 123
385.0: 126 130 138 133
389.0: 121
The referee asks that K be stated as 97.8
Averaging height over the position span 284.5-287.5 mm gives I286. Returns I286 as 102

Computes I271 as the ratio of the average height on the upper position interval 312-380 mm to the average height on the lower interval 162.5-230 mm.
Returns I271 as 1.11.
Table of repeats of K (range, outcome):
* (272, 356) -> 101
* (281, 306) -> 100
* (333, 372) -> 110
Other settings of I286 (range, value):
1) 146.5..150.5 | 81.5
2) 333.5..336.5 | 104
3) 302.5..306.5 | 98.1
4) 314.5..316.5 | 99.9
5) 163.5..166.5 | 120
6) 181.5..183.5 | 109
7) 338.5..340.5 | 97.2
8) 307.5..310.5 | 104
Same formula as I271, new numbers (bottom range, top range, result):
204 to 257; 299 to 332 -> 1.09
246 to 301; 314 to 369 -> 1.09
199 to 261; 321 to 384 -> 1.23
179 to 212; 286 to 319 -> 1.13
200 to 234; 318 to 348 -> 1.17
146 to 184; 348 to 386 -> 1.07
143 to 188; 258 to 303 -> 0.91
